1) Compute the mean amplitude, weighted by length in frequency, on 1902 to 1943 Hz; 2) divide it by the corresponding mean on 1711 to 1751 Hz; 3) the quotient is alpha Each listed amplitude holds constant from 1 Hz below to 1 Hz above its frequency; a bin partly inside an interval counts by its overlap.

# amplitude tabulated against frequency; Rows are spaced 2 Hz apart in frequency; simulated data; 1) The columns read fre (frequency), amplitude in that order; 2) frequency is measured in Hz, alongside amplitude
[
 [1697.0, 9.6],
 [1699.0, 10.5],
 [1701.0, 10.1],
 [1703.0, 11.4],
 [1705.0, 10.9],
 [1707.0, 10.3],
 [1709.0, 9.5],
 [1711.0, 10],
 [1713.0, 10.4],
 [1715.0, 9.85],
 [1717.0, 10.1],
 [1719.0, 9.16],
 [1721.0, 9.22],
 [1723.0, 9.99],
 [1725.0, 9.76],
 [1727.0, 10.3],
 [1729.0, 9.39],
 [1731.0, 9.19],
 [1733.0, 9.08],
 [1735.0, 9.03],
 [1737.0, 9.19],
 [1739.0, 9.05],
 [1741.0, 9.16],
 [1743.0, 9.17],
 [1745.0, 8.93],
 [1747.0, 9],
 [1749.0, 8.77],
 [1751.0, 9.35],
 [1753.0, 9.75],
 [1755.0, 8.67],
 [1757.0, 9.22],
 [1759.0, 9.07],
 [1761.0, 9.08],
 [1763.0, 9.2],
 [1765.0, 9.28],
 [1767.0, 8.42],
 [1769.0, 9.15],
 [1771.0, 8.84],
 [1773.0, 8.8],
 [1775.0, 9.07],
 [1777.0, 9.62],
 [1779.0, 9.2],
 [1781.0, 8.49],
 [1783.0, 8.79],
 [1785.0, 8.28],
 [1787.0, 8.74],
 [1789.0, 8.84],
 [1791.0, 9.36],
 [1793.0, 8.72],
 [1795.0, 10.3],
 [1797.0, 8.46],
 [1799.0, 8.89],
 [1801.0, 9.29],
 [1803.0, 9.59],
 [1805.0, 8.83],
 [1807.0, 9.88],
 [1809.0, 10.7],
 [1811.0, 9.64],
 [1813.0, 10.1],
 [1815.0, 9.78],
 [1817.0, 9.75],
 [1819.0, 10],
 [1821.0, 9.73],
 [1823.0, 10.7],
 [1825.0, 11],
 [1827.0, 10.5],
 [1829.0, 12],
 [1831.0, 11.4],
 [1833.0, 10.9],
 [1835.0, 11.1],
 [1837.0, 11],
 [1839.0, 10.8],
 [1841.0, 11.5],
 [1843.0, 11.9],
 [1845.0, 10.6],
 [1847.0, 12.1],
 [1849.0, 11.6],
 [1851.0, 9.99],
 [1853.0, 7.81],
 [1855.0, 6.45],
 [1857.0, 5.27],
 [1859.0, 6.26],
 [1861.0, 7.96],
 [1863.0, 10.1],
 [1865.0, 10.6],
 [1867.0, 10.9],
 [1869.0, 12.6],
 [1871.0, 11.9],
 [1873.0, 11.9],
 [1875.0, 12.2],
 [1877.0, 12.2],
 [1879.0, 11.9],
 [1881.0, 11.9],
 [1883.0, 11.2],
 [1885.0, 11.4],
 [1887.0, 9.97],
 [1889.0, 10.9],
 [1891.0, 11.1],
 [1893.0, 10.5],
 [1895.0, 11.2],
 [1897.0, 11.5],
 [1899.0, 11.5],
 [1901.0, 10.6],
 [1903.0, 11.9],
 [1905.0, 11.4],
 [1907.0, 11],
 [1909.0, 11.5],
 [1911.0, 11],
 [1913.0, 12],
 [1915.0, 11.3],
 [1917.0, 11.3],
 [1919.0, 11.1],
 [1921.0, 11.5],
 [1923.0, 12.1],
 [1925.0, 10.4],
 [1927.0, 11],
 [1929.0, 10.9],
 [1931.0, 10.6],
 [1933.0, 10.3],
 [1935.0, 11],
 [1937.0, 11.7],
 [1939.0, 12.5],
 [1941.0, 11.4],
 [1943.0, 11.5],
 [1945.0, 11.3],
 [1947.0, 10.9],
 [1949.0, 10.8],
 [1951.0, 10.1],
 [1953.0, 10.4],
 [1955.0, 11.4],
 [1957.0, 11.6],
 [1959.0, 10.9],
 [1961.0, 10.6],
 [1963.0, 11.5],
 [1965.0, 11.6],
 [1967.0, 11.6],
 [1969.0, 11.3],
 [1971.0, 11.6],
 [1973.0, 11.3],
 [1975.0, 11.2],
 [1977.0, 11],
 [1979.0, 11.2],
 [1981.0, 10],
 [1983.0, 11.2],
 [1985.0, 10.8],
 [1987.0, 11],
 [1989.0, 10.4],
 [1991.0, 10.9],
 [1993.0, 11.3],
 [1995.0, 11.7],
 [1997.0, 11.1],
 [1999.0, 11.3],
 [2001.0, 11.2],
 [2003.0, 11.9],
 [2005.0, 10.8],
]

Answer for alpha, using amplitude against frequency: 1.20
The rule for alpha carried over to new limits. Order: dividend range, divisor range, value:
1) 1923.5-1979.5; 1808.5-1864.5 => 1.11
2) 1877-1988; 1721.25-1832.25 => 1.19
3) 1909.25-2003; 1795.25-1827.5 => 1.14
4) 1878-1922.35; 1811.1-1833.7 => 1.07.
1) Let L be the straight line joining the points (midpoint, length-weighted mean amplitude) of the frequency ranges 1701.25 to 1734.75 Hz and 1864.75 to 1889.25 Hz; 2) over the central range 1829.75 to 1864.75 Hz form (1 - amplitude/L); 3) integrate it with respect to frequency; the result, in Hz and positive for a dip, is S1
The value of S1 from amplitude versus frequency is 4.3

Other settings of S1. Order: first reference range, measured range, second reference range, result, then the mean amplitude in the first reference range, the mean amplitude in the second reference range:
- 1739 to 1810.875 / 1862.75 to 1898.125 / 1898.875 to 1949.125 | -2.4 Hz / 9.12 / 11.3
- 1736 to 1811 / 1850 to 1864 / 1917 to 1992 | 3.3 Hz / 9.12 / 11.1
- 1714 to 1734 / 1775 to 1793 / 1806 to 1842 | 2.3 Hz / 9.6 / 10.6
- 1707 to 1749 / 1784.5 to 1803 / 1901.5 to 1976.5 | 1.8 Hz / 9.48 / 11.2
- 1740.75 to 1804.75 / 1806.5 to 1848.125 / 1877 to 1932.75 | -3.3 Hz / 9.04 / 11.2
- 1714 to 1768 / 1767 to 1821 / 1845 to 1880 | 2.1 Hz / 9.27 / 10.1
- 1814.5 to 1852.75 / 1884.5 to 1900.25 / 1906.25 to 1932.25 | 0.1 Hz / 10.8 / 11.2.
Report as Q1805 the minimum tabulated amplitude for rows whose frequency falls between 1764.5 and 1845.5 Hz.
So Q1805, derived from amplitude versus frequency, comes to 8.28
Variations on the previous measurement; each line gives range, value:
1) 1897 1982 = 10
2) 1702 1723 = 9.16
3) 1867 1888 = 9.97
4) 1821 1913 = 5.27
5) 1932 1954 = 10.1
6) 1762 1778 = 8.42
